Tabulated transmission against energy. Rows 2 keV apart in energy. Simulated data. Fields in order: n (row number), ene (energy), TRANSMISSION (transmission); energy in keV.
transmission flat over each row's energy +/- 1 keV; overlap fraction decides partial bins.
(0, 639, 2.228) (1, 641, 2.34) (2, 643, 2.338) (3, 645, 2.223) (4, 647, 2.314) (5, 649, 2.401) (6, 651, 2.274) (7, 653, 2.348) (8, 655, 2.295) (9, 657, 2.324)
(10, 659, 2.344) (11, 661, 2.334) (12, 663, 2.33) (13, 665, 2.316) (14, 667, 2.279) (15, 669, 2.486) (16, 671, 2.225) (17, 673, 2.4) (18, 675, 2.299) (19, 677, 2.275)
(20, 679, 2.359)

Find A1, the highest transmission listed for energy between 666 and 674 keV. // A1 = 2.486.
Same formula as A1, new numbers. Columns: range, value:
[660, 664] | 2.334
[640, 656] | 2.401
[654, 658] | 2.324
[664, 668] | 2.316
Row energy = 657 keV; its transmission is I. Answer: 2.324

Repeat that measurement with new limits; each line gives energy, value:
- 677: 2.275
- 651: 2.274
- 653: 2.348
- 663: 2.33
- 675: 2.299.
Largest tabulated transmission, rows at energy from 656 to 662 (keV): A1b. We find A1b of 2.344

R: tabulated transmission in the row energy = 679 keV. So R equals 2.359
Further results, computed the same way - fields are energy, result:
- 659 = 2.344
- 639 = 2.228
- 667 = 2.279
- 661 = 2.334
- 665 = 2.316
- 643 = 2.338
